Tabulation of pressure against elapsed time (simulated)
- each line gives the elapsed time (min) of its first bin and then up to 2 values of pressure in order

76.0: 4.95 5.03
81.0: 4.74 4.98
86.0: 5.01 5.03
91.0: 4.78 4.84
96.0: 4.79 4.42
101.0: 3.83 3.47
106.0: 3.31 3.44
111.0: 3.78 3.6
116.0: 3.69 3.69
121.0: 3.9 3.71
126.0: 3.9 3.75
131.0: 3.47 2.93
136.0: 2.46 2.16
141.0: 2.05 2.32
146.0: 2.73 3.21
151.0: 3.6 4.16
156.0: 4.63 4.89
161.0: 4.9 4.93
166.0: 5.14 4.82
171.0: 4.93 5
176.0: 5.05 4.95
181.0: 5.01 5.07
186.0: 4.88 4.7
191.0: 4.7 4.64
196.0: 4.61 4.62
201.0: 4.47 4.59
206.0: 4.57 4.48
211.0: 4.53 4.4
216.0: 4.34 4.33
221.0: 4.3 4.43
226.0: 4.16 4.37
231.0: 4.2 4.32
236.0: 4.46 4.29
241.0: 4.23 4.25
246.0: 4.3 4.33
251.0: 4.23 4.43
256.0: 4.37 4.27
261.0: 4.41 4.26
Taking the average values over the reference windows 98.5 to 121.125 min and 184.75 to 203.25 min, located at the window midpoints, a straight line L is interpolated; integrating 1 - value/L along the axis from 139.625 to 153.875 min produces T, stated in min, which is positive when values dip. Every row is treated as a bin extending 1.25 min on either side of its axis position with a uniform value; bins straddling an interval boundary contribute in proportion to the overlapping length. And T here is 4.1 min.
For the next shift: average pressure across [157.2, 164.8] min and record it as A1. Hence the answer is 4.91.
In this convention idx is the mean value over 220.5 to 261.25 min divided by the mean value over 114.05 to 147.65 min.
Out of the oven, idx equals 1.37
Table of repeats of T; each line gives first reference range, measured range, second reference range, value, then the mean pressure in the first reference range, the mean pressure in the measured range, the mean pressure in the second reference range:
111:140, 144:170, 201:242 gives -3.6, 3.39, 4.25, 4.38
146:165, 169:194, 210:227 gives -3.6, 4.24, 4.9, 4.36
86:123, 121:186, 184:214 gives 5.4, 4.07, 4.01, 4.62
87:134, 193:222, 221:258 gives -1.9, 3.93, 4.49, 4.31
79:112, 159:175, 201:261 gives -2.2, 4.36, 4.95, 4.36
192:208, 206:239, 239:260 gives 0.7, 4.58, 4.36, 4.3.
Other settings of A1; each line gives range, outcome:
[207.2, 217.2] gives 4.44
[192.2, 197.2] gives 4.63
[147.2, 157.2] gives 3.89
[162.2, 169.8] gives 4.96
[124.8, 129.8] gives 3.82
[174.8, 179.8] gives 5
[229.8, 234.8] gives 4.26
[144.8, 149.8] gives 2.98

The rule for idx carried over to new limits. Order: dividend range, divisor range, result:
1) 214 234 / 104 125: 1.18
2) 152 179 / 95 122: 1.27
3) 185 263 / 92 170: 1.17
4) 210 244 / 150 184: 0.90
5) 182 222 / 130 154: 1.60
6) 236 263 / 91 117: 1.09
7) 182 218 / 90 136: 1.21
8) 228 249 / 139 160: 1.26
